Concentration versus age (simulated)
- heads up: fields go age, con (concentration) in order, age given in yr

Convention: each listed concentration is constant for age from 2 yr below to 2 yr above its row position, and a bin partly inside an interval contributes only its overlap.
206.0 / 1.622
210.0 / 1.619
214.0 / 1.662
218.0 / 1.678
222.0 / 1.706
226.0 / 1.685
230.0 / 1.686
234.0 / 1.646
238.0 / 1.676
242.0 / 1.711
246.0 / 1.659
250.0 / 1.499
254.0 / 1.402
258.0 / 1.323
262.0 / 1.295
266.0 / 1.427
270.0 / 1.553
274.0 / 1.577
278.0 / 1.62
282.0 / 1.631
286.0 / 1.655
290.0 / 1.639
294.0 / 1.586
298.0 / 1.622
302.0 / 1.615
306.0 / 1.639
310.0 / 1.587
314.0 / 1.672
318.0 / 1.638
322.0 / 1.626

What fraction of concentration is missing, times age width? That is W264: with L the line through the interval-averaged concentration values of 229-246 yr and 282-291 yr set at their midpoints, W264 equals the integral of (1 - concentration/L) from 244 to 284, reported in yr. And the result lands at 3.9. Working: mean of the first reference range 1.68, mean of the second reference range 1.64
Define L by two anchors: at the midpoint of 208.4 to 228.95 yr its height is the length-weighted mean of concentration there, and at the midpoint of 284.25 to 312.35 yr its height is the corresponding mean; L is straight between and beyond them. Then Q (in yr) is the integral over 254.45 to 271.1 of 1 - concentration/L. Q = 2.6 yr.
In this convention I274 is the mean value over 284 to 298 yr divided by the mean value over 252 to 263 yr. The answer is 1.21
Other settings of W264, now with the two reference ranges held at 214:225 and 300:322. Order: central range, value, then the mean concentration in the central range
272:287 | 0.3 yr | 1.62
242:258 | 1.4 yr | 1.52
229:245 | 0.0 yr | 1.68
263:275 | 1.2 yr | 1.5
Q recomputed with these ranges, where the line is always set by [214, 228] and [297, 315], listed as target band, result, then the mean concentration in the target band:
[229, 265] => 2.82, 1.54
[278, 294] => 0.07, 1.63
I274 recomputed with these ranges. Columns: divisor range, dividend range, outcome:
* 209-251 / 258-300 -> 0.93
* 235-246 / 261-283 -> 0.90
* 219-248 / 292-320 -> 0.97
